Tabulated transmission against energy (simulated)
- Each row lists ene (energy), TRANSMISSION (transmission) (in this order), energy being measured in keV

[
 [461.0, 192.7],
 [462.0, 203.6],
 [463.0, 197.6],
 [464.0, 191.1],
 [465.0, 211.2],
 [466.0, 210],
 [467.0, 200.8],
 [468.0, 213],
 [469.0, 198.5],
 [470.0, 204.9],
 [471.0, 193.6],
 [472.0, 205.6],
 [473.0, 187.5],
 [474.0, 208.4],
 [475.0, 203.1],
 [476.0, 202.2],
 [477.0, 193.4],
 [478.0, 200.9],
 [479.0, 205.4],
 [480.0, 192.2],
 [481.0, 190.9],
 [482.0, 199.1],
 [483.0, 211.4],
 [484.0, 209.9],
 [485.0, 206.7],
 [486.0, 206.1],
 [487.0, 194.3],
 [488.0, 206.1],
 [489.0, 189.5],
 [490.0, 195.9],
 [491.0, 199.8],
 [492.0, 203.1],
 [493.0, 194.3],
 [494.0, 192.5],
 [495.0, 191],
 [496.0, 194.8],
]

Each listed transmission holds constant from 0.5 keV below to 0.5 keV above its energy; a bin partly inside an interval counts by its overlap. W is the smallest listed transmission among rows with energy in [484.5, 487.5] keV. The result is 194.3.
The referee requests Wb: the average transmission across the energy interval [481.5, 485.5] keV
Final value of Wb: 207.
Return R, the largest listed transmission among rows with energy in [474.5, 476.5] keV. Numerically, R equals 203.1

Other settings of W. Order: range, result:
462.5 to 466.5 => 191.1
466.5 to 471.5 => 193.6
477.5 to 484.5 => 190.9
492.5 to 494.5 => 192.5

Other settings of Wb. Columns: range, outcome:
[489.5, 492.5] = 200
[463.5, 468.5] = 205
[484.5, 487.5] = 202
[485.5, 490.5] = 198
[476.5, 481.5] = 197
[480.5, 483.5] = 200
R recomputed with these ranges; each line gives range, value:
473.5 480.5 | 208.4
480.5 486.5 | 211.4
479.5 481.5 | 192.2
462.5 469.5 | 213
